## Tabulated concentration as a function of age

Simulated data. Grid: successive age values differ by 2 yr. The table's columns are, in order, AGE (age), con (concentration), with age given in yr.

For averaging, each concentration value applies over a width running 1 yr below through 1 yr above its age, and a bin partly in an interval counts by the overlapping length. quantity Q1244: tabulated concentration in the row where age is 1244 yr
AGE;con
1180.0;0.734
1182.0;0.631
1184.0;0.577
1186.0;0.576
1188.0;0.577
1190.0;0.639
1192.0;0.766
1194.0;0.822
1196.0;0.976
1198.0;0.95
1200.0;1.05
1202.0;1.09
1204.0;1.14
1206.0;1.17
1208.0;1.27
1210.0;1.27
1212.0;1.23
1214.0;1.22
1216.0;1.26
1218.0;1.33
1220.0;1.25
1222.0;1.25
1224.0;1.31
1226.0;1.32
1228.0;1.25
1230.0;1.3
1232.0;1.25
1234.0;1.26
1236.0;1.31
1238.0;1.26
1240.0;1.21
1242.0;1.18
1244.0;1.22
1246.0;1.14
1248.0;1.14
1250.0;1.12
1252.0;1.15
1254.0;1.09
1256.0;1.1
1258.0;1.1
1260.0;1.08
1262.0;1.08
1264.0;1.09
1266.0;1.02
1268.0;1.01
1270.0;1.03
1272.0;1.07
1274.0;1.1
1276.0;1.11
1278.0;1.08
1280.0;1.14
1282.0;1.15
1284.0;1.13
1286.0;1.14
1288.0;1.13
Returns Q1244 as 1.22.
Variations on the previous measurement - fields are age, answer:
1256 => 1.1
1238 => 1.26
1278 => 1.08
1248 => 1.14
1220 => 1.25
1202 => 1.09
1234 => 1.26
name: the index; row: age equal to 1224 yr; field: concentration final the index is 1.31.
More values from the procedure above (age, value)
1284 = 1.13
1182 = 0.631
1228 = 1.25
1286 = 1.14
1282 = 1.15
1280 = 1.14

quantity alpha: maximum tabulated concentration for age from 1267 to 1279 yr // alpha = 1.11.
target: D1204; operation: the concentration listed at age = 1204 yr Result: 1.14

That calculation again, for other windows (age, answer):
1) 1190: 0.639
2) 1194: 0.822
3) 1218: 1.33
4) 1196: 0.976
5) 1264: 1.09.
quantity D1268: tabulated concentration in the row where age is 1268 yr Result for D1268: 1.01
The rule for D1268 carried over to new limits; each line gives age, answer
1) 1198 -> 0.95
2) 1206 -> 1.17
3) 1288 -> 1.13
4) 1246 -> 1.14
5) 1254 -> 1.09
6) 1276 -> 1.11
